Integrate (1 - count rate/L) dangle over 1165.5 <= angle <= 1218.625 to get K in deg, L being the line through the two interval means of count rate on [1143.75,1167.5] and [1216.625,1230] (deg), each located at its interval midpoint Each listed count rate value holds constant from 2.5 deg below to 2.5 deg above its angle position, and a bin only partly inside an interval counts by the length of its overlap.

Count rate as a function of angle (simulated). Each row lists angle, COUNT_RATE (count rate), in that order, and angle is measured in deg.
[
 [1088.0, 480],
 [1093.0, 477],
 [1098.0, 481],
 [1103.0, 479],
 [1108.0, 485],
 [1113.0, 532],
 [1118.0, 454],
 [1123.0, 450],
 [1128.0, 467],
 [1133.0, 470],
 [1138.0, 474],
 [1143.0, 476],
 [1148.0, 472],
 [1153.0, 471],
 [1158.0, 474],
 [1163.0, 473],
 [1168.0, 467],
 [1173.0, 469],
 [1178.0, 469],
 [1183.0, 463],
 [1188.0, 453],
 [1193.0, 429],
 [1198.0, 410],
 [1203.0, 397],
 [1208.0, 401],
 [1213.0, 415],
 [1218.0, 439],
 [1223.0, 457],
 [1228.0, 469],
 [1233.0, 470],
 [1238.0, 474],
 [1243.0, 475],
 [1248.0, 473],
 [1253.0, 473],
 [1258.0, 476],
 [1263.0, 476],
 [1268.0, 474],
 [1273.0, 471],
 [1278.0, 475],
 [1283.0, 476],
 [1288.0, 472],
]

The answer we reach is 3.00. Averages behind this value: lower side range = 472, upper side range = 456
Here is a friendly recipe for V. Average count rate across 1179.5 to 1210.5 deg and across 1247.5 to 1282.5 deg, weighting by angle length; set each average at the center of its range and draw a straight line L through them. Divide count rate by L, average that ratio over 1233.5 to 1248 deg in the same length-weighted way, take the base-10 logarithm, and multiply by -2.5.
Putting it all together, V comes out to -0.04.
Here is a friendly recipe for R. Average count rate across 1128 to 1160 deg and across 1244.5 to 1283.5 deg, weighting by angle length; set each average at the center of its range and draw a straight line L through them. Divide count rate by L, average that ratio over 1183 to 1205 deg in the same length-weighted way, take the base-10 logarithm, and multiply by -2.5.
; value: 0.11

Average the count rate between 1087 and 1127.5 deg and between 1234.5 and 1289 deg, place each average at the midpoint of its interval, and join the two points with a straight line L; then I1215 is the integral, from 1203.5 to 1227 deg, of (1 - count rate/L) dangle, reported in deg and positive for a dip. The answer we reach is 2.4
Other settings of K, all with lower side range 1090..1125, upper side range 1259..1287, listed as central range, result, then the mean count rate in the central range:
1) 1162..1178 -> 0.3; 469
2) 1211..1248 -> 1.3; 459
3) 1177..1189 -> 0.4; 462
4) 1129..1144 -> 0.2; 472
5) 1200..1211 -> 1.8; 400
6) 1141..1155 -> 0.2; 473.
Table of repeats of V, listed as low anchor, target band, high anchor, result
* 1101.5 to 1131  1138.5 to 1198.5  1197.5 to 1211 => -0.07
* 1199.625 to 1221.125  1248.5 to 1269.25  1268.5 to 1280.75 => -0.04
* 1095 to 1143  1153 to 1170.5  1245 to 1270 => 0.01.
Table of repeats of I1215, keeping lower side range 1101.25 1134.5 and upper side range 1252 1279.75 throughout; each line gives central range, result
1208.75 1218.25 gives 1.1 deg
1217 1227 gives 0.5 deg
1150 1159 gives 0.1 deg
